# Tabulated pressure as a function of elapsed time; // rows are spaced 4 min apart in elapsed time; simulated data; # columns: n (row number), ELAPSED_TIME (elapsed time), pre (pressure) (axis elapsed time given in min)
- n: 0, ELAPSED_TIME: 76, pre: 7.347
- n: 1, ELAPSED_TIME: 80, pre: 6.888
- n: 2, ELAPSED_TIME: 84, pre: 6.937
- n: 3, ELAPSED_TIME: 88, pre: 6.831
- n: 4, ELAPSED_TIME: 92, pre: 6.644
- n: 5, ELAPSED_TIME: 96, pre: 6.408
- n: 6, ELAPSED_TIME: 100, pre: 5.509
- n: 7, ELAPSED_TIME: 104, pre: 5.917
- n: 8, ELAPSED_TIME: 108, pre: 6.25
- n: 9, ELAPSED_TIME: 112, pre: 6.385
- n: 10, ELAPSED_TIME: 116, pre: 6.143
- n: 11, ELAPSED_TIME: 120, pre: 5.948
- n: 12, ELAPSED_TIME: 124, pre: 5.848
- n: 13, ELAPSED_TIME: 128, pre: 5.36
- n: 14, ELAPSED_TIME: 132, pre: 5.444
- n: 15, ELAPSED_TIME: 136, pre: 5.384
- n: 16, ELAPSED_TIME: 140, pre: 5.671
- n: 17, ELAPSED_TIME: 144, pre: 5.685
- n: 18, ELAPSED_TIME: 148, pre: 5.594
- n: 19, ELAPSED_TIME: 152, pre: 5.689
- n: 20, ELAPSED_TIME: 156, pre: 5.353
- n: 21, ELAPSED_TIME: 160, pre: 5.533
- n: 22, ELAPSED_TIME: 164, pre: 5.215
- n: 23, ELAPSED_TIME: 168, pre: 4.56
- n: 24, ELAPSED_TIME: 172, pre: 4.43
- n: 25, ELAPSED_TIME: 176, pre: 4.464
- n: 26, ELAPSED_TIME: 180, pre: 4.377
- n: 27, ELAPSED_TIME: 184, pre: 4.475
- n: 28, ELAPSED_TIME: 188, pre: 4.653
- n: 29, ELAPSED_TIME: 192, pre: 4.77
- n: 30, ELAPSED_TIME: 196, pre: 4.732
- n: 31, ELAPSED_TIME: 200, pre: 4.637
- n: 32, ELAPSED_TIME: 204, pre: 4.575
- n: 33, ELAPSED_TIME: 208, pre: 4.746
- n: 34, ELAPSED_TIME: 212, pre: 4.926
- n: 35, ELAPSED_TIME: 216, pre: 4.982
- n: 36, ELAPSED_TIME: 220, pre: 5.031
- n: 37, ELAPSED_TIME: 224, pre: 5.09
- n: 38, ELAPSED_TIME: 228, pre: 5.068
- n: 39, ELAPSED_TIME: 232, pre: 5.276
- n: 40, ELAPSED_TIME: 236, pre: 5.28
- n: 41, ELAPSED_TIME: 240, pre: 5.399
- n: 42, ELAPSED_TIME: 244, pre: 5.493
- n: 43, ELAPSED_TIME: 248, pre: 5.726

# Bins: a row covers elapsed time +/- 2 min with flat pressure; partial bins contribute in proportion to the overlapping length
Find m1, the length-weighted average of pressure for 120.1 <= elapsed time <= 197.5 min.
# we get 5.14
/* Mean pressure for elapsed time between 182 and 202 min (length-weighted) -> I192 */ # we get 4.65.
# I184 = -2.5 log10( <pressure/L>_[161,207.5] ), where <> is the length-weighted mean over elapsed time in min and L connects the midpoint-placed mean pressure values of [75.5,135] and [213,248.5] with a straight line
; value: 0.20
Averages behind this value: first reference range 6.22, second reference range 5.23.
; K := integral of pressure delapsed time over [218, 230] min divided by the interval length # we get 5.06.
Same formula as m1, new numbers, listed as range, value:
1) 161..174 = 4.8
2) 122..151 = 5.57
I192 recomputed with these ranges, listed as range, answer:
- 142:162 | 5.57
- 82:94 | 6.8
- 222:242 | 5.22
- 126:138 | 5.4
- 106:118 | 6.26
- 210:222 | 4.98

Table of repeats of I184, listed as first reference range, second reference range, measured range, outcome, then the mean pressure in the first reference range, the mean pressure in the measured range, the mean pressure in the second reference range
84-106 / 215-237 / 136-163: 0.05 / 6.32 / 5.56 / 5.12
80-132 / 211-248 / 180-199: 0.19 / 6.18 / 4.63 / 5.21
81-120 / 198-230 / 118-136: 0.07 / 6.33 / 5.62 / 4.88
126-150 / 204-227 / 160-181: 0.12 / 5.52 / 4.71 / 4.93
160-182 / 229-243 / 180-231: 0.05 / 4.69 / 4.8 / 5.31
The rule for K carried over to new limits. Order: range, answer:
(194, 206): 4.65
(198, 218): 4.77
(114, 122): 6.05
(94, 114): 6.09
